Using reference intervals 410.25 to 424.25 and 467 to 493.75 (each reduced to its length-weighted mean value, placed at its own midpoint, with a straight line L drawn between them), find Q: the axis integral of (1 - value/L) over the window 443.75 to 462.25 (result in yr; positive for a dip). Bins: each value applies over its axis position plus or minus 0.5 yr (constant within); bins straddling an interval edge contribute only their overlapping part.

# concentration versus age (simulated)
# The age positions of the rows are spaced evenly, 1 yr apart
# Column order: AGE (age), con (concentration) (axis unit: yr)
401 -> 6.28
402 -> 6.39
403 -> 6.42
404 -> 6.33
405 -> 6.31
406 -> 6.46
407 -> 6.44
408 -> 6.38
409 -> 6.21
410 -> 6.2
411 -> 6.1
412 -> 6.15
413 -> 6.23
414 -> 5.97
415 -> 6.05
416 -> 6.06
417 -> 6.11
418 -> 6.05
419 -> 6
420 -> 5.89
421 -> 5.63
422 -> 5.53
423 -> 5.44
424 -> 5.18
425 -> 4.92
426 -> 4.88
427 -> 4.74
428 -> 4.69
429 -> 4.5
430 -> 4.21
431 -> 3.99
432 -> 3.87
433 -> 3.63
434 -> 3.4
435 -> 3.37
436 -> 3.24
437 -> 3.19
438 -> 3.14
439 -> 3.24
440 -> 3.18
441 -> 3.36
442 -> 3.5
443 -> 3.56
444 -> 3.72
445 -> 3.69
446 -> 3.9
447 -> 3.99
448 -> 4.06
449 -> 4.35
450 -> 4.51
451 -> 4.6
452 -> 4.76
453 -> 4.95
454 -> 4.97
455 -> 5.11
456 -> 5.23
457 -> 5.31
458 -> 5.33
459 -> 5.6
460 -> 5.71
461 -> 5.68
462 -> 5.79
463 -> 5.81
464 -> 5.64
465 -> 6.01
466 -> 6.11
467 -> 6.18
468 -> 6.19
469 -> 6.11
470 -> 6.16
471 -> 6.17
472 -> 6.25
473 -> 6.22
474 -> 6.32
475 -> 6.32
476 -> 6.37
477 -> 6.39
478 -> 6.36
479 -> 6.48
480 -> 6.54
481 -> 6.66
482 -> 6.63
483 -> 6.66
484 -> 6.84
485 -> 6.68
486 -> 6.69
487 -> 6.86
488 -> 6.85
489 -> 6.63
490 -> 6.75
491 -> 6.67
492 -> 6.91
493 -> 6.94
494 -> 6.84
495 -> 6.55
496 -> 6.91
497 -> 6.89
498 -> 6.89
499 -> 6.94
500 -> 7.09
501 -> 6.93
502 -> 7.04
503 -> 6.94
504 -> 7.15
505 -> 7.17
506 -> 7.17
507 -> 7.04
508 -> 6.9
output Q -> 4.3 yr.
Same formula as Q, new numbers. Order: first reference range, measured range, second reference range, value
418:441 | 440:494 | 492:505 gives 1.4 yr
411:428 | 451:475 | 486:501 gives 2.4 yr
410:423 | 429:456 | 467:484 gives 9.7 yr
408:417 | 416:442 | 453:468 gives 6.5 yr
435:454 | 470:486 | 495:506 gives -2.1 yr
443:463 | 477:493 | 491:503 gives -0.9 yr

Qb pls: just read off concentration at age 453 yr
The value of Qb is 4.95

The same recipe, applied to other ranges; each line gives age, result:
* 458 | 5.33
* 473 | 6.22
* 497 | 6.89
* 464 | 5.64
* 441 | 3.36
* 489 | 6.63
